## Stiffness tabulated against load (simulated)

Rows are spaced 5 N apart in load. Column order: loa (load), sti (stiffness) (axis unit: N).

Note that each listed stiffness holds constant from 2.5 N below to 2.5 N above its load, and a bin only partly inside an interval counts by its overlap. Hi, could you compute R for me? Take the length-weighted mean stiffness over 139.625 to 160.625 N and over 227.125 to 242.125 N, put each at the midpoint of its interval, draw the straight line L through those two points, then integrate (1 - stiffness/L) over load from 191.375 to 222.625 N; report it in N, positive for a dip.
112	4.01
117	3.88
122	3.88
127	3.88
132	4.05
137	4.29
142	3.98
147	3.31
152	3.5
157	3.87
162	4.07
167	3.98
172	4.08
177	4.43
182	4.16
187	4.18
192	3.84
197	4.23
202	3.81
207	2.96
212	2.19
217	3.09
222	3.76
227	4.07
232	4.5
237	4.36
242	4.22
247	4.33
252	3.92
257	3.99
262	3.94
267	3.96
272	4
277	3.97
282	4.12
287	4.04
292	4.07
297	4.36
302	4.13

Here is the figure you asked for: 5.69 N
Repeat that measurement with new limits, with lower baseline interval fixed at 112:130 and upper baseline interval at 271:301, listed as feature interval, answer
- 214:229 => 1.7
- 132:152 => 0.5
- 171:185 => -0.9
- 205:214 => 3.2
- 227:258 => -1.3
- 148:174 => 0.6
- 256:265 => 0.2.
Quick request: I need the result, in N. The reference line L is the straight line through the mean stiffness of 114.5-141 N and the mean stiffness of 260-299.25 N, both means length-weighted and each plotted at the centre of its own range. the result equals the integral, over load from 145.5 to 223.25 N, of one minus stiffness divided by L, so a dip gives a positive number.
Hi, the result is 5.7 N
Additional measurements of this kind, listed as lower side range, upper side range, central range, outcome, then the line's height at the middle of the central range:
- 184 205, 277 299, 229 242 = -1.0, 4.05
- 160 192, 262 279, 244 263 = -0.3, 4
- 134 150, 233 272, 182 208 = 0.6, 3.98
